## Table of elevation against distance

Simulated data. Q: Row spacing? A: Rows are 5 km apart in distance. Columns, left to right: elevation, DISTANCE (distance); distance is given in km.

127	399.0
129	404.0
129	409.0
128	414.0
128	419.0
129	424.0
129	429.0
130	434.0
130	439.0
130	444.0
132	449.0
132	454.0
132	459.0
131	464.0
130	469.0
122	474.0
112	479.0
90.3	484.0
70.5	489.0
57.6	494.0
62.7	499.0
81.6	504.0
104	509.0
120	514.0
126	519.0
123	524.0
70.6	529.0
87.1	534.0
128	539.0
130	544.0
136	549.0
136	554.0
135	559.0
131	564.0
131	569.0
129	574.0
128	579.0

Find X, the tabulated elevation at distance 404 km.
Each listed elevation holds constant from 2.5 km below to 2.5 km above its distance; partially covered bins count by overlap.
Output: 129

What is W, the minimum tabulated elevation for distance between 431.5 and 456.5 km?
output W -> 130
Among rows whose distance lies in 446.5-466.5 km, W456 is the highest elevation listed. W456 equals 132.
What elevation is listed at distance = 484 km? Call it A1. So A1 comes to 90.3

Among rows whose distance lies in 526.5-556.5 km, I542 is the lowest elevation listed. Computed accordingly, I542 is 70.6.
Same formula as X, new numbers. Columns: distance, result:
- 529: 70.6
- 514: 120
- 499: 62.7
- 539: 128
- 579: 128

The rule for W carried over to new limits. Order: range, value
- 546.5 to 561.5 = 135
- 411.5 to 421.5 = 128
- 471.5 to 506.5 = 57.6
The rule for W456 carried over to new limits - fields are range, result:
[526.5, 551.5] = 136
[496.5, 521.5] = 126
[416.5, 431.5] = 129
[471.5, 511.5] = 122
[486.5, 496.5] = 70.5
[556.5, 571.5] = 135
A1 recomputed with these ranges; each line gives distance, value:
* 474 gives 122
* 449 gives 132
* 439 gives 130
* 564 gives 131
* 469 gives 130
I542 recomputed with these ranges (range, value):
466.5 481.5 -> 112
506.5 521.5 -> 104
